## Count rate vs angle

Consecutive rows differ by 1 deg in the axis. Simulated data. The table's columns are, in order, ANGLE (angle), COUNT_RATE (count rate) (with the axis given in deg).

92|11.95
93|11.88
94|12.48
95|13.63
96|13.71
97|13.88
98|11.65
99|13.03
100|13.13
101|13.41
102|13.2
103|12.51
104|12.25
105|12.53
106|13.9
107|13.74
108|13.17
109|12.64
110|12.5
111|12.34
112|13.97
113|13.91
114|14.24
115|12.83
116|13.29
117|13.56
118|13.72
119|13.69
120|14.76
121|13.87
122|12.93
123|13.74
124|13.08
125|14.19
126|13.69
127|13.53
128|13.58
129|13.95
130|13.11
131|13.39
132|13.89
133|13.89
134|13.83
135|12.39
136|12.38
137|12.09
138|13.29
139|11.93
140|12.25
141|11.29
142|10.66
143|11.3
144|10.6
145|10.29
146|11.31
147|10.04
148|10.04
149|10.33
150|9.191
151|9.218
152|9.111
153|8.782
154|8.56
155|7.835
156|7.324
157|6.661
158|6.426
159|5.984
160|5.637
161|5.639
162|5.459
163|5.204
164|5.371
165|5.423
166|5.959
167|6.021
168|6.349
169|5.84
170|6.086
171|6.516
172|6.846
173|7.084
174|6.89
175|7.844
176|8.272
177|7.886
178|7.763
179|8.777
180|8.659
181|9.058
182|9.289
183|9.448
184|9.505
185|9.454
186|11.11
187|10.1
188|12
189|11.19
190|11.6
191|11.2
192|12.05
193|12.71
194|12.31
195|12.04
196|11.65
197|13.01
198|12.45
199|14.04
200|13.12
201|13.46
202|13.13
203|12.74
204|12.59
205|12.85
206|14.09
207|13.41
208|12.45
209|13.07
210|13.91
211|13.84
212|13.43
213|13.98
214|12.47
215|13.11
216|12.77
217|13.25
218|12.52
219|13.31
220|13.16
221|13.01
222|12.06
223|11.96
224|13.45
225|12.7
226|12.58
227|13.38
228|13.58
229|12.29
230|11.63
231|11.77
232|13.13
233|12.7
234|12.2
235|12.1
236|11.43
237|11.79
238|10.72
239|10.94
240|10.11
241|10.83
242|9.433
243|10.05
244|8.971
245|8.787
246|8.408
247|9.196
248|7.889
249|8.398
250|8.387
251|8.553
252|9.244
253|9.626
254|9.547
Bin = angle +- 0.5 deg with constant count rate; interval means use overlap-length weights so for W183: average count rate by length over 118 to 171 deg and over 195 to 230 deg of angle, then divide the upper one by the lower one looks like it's 1.3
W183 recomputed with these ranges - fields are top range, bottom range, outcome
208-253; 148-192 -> 1.44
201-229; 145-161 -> 1.55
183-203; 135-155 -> 1.11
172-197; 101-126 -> 0.74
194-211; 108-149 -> 1.02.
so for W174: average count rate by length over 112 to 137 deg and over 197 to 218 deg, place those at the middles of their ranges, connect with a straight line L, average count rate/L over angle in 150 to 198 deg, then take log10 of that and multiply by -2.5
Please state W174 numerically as 0.49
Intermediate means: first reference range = 13.5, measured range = 8.5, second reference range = 13.2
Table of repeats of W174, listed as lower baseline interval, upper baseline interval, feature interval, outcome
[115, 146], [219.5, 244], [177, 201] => 0.126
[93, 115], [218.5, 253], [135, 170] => 0.390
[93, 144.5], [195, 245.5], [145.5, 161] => 0.468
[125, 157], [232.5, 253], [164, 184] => 0.425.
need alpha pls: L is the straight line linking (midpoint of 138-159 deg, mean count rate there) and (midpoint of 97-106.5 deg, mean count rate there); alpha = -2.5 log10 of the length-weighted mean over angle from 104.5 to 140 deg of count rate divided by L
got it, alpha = -0.167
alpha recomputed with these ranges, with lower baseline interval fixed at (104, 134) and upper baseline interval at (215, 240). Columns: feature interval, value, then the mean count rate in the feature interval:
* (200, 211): -0.048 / 13.2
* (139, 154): 0.270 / 10.3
